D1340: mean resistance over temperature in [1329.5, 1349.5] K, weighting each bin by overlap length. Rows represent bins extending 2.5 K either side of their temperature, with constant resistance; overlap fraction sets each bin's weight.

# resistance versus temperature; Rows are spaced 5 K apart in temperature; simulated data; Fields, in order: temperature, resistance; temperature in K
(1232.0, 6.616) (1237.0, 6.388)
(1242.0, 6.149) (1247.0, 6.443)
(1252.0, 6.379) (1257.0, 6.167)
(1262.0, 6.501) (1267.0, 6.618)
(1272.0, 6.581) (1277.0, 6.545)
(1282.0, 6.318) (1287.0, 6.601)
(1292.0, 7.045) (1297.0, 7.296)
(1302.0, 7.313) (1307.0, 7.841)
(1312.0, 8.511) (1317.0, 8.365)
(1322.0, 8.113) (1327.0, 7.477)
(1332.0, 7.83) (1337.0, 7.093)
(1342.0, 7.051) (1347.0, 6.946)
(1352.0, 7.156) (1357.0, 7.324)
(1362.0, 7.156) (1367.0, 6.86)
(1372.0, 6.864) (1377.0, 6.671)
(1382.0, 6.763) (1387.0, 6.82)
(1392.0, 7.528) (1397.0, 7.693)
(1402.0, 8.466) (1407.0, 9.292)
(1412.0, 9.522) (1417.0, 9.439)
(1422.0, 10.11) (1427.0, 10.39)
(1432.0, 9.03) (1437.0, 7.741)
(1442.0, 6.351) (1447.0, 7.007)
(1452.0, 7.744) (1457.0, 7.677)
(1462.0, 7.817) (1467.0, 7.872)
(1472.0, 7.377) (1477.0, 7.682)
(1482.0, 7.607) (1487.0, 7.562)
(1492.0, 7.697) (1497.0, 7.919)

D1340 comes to 7.23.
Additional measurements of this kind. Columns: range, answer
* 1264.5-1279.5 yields 6.58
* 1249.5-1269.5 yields 6.42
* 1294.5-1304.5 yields 7.3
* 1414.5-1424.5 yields 9.77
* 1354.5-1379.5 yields 6.98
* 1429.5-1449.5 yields 7.53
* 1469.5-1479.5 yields 7.53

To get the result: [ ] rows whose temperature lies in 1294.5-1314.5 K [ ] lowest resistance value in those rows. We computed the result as 7.296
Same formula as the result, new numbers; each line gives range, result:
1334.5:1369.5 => 6.86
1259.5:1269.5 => 6.501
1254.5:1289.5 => 6.167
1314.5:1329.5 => 7.477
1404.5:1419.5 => 9.292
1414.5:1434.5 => 9.03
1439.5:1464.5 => 6.351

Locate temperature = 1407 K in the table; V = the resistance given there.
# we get 9.292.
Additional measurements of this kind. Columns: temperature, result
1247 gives 6.443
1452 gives 7.744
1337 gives 7.093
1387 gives 6.82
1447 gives 7.007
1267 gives 6.618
